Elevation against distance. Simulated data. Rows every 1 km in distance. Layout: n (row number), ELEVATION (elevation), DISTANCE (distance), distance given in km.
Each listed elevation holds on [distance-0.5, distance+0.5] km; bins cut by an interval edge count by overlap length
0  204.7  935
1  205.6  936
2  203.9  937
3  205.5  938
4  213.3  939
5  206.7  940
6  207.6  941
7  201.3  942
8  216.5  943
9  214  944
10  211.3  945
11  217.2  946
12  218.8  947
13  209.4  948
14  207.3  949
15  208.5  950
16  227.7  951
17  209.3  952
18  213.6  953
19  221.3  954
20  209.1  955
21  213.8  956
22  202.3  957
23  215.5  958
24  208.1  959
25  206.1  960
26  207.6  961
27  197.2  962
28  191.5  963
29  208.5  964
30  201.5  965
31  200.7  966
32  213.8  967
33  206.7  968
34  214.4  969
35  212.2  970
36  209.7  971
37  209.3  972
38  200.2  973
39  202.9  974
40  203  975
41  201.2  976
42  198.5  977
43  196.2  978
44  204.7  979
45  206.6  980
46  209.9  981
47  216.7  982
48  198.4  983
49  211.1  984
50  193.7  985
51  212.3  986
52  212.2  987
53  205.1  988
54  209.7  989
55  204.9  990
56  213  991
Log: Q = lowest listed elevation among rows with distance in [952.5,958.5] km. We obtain 202.3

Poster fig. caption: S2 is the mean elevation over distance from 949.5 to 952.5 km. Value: 215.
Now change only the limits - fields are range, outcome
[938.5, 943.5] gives 209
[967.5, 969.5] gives 211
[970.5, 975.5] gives 205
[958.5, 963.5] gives 202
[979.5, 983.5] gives 208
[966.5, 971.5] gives 211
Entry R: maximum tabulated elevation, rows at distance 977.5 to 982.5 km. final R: 216.7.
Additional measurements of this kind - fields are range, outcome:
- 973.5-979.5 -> 204.7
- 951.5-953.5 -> 213.6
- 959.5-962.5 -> 207.6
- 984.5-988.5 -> 212.3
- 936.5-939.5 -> 213.3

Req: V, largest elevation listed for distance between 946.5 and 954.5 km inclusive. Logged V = 227.7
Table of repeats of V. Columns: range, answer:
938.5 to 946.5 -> 217.2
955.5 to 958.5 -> 215.5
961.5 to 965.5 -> 208.5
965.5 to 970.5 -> 214.4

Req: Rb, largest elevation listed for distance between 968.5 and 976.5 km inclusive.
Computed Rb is 214.4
